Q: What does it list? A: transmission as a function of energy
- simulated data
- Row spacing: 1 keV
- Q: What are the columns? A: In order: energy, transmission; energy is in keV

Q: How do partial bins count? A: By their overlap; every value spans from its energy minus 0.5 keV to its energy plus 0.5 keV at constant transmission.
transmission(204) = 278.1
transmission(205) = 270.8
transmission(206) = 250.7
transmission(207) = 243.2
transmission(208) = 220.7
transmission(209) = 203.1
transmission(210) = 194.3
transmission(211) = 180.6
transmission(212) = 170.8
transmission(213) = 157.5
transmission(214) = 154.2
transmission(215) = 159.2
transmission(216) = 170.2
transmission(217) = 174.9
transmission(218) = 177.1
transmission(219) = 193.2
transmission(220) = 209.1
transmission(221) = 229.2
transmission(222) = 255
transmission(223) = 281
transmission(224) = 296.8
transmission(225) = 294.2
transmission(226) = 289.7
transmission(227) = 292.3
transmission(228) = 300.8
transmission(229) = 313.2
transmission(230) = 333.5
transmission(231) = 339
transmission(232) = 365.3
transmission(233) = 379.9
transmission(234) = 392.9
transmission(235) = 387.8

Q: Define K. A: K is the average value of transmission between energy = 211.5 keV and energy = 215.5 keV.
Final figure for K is 160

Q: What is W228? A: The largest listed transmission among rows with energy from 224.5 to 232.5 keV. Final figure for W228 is 365.3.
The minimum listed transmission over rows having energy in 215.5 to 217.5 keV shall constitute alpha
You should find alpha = 170.2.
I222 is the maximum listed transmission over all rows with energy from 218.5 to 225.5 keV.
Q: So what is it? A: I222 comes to 296.8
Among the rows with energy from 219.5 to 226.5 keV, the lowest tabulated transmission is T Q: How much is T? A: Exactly 209.1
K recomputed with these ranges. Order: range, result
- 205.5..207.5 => 247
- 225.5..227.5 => 291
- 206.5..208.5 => 232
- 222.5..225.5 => 291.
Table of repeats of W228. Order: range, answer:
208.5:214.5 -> 203.1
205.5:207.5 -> 250.7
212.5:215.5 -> 159.2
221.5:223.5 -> 281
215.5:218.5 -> 177.1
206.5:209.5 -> 243.2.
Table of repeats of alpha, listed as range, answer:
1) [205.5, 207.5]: 243.2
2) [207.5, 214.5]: 154.2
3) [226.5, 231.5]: 292.3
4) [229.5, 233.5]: 333.5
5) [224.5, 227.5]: 289.7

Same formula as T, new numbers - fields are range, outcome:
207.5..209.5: 203.1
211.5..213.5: 157.5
